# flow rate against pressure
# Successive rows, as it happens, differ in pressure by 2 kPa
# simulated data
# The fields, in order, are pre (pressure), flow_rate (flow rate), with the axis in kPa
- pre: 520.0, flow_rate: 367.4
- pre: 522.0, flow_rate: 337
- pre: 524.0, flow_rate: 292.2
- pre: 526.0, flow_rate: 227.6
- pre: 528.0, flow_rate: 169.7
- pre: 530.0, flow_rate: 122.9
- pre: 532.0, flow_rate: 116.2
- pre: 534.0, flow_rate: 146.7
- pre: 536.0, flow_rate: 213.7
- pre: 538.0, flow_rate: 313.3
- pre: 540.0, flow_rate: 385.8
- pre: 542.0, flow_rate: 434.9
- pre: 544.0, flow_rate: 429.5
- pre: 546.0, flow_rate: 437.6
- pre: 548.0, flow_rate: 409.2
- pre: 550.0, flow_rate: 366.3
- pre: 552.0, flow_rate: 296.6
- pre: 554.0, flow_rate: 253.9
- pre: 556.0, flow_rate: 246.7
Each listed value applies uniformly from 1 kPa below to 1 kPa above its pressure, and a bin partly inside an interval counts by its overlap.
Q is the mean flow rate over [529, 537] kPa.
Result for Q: 150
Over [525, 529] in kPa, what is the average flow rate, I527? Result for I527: 199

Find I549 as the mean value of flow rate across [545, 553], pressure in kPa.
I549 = 377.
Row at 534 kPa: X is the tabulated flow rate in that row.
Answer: 146.7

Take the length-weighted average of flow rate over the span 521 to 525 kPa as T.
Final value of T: 315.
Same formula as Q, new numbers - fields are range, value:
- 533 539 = 225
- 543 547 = 434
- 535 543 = 337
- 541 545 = 432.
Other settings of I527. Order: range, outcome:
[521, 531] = 230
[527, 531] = 146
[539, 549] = 419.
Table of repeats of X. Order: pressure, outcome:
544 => 429.5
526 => 227.6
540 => 385.8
